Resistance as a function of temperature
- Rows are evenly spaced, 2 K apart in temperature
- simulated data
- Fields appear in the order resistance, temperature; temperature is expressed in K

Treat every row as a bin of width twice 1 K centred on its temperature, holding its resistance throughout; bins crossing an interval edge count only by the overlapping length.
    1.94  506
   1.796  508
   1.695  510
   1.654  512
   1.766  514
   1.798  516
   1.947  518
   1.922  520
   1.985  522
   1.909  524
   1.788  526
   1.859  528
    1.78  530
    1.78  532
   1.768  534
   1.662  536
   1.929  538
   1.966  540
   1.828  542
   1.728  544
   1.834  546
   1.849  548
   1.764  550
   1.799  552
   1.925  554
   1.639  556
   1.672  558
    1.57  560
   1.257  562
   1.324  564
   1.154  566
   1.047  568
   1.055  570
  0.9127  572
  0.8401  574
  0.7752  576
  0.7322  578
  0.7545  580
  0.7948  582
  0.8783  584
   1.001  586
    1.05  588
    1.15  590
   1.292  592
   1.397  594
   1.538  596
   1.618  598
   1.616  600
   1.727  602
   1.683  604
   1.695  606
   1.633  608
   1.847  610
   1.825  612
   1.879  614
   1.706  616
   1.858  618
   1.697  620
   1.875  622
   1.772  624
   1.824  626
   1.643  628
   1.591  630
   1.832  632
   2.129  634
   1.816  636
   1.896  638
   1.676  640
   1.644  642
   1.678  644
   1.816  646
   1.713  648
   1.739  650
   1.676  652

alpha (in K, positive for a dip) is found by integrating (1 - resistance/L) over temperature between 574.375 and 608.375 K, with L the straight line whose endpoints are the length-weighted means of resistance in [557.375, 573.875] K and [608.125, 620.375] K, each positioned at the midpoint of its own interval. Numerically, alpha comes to 6.78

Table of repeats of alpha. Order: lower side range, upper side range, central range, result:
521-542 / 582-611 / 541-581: 7.06 K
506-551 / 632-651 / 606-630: 0.42 K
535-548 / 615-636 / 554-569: 3.32 K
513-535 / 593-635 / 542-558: 0.24 K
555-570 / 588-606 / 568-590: 8.07 K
